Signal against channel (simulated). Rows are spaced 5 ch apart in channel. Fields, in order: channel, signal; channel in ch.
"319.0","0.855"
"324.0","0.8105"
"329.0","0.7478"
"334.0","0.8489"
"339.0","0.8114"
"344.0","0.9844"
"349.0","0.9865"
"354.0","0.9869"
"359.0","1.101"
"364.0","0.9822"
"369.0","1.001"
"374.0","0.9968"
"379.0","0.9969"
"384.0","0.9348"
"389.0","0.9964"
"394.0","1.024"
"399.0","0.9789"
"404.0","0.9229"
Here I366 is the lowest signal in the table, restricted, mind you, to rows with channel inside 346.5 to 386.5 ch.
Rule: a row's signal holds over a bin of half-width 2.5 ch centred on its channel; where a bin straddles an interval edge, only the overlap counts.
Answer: 0.9348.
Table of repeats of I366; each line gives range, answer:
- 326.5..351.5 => 0.7478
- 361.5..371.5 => 0.9822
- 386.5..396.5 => 0.9964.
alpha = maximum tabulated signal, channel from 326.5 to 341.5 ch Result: 0.8489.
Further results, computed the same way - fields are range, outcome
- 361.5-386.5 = 1.001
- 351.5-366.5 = 1.101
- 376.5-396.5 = 1.024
